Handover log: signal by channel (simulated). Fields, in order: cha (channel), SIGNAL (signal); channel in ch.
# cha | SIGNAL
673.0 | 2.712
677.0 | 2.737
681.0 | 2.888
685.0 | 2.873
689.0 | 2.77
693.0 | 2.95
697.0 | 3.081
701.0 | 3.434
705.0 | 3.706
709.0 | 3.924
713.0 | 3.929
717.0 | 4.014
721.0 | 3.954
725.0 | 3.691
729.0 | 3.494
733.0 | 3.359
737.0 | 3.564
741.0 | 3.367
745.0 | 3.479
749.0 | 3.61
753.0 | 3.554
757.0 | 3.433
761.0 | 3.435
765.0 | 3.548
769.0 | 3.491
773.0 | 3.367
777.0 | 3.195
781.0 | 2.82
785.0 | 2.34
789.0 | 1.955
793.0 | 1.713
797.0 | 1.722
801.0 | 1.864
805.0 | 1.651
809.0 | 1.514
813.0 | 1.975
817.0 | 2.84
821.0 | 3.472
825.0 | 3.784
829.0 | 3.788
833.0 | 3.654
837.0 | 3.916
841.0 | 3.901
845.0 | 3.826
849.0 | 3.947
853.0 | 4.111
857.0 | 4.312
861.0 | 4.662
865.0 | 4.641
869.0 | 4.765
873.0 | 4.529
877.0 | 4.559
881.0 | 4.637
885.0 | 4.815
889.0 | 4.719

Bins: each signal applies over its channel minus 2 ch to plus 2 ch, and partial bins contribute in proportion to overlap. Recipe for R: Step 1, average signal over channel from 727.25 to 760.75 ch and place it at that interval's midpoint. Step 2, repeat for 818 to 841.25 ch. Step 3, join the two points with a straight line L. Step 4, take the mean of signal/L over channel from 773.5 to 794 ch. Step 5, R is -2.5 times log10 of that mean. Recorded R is 0.39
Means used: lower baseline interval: 3.48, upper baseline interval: 3.7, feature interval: 2.51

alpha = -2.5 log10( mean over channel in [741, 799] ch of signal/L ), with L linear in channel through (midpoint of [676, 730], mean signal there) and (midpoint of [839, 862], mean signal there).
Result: 0.23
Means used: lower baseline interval 3.4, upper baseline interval 4.1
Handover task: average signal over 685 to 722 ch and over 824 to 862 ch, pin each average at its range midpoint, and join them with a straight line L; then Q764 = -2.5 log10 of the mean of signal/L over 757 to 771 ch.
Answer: 0.06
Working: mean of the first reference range 3.48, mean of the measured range 3.48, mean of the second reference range 3.98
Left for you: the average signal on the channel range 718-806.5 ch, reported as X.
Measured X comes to 3.05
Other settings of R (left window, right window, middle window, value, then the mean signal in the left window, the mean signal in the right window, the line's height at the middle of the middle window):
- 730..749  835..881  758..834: 0.37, 3.46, 4.3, 3.86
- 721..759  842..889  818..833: 0.15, 3.53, 4.44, 4.15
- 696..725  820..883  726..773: 0.11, 3.74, 4.17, 3.86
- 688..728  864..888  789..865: 0.36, 3.56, 4.66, 4.34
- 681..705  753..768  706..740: -0.15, 3.07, 3.48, 3.25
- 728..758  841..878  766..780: 0.12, 3.48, 4.34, 3.7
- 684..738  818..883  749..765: 0.06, 3.49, 4.14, 3.7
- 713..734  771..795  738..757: -0.08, 3.74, 2.56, 3.27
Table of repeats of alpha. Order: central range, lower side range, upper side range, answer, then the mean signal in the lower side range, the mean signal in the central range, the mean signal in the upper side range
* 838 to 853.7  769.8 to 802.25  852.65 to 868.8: 0.04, 2.43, 3.93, 4.5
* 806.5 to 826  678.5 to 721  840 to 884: 0.48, 3.38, 2.63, 4.37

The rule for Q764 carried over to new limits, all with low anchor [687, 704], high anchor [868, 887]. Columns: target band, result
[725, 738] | -0.03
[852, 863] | 0.02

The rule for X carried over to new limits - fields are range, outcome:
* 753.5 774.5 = 3.46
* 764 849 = 2.89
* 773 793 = 2.57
